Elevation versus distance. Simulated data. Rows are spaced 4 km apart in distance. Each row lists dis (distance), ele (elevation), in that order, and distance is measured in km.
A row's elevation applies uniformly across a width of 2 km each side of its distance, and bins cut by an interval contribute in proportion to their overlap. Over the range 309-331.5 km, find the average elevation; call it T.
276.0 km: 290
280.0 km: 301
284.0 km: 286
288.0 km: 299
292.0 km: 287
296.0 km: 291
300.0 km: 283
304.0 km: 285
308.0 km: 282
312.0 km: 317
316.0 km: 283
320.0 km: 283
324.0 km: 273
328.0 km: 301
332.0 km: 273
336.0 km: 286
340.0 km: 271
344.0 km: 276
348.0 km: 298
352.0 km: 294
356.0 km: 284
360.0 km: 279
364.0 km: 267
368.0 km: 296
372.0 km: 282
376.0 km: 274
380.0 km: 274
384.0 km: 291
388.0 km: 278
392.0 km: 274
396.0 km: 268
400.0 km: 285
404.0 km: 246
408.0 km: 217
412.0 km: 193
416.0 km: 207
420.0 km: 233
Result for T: 290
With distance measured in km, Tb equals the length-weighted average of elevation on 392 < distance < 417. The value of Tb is 240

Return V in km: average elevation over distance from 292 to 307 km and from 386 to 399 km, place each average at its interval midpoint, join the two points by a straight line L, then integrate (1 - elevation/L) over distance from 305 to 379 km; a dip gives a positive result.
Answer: -0.9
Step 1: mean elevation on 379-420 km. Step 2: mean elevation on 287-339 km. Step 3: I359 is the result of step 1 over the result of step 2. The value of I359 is 0.9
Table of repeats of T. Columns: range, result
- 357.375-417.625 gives 263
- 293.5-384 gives 284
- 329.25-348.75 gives 280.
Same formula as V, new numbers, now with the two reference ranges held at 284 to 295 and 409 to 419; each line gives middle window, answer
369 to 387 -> -4.00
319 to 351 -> -2.87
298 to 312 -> -0.38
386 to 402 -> -4.20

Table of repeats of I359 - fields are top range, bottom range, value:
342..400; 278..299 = 0.96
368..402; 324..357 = 0.98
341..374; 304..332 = 0.99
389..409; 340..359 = 0.91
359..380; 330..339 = 1.00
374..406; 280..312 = 0.94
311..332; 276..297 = 0.99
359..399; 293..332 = 0.97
